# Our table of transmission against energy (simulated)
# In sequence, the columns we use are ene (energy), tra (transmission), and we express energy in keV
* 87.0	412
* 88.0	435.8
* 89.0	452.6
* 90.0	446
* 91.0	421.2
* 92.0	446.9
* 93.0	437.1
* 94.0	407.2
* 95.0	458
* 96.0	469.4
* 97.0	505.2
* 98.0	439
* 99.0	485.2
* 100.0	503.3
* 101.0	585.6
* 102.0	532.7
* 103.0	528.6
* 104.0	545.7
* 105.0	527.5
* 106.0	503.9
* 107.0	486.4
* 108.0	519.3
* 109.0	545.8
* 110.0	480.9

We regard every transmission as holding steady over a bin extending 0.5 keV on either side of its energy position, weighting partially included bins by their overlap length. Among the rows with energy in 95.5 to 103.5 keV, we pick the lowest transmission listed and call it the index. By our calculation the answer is 439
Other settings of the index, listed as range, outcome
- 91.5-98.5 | 407.2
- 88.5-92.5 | 421.2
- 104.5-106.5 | 503.9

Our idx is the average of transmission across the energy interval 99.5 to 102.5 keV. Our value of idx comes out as 541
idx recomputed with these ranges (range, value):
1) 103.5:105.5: 537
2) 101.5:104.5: 536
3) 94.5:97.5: 478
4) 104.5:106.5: 516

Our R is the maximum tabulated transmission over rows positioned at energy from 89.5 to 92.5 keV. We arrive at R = 446.9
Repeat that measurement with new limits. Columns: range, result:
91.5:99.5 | 505.2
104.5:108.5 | 527.5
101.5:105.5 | 545.7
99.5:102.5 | 585.6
